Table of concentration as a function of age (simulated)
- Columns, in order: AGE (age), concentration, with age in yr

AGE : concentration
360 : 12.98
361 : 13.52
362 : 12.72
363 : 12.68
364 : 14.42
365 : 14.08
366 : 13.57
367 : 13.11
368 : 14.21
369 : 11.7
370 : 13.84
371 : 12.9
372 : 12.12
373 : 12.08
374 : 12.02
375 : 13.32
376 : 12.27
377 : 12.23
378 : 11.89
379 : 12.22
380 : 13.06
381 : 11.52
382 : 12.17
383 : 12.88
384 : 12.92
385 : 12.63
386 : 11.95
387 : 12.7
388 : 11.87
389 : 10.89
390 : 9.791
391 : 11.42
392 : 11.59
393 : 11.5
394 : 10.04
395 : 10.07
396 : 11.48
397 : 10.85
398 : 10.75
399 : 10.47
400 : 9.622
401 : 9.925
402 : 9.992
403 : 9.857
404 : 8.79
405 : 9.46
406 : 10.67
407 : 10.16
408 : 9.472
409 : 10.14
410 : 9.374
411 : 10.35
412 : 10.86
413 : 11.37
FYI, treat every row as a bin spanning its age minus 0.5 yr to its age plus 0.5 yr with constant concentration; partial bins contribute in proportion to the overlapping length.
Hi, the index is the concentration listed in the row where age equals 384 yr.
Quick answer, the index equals 12.92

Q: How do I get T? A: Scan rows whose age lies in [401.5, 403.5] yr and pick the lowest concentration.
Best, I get 9.857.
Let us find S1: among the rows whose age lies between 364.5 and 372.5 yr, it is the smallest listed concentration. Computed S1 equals 11.7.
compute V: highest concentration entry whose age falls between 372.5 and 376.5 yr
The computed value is 13.32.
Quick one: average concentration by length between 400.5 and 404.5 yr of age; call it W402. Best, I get 9.64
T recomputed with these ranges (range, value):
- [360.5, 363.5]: 12.68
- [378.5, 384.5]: 11.52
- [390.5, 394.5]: 10.04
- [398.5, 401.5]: 9.622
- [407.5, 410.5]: 9.374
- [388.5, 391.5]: 9.791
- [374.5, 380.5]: 11.89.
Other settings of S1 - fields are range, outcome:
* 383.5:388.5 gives 11.87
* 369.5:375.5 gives 12.02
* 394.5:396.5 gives 10.07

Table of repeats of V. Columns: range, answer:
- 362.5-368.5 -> 14.42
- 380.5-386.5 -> 12.92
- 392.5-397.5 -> 11.5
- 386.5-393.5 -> 12.7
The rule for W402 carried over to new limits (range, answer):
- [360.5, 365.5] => 13.5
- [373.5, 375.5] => 12.7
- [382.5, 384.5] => 12.9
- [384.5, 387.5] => 12.4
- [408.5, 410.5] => 9.76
